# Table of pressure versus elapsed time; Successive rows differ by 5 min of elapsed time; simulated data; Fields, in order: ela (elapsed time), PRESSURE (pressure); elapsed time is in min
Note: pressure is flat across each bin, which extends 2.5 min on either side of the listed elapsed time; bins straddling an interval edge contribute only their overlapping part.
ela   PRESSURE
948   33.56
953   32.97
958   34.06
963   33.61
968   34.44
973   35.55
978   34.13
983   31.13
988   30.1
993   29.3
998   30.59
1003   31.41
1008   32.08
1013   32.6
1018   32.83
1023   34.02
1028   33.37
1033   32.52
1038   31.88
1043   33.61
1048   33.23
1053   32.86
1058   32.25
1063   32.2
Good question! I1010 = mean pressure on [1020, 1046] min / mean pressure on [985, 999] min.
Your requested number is 1.10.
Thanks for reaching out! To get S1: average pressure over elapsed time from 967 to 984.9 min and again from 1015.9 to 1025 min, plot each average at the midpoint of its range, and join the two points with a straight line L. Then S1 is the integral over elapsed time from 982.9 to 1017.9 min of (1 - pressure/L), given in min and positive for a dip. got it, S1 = 2.56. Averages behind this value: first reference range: 33.8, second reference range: 33.4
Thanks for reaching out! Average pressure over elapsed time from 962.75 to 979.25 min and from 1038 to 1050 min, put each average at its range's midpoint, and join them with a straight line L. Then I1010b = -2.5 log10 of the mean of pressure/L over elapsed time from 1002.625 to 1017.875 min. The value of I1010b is 0.051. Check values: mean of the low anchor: 34.6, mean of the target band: 32.2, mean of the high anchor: 33.1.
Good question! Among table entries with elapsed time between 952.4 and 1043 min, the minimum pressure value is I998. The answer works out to 29.3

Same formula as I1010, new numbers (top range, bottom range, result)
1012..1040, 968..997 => 1.02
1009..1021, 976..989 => 1.03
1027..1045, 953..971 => 0.97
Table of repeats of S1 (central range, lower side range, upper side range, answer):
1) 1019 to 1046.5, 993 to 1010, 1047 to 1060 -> -0.9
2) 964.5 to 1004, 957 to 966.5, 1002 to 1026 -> 1.4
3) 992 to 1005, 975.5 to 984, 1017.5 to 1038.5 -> 1.0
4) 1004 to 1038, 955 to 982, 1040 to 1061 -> 0.6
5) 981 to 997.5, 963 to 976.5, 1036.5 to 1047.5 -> 1.9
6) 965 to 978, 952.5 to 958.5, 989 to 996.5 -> -1.2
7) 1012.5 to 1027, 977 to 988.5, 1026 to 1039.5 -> -0.4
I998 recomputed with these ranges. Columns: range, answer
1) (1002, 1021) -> 31.41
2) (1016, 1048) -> 31.88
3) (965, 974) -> 34.44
